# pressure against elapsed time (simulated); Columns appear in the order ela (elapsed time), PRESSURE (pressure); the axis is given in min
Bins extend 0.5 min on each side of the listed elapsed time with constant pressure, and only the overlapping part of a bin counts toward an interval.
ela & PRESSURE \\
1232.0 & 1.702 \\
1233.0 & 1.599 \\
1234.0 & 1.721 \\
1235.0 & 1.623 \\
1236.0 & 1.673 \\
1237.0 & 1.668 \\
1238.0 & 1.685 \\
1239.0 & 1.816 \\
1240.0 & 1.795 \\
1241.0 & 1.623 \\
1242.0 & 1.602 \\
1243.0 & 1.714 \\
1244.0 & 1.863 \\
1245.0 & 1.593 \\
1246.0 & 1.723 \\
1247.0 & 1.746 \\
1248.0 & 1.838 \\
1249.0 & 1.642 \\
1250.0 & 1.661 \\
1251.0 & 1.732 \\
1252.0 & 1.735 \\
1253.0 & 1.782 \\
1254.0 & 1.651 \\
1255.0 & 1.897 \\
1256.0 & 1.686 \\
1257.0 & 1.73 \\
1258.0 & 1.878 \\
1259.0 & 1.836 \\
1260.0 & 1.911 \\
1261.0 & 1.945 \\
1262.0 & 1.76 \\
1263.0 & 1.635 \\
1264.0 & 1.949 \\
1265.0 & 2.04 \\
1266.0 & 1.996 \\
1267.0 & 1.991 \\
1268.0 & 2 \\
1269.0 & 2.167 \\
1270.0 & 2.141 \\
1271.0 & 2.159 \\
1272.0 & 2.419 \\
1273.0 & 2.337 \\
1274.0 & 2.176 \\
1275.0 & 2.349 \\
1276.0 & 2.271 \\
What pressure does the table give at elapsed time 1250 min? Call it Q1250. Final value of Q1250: 1.661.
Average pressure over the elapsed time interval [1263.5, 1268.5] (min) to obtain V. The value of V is 2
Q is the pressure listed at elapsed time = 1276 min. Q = 2.271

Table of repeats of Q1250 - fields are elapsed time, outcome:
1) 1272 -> 2.419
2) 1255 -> 1.897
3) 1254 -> 1.651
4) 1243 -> 1.714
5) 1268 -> 2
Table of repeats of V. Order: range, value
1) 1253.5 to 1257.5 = 1.74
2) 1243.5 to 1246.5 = 1.73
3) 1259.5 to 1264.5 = 1.84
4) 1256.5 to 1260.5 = 1.84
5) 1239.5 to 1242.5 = 1.67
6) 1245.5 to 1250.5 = 1.72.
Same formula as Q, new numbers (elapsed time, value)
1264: 1.949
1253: 1.782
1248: 1.838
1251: 1.732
